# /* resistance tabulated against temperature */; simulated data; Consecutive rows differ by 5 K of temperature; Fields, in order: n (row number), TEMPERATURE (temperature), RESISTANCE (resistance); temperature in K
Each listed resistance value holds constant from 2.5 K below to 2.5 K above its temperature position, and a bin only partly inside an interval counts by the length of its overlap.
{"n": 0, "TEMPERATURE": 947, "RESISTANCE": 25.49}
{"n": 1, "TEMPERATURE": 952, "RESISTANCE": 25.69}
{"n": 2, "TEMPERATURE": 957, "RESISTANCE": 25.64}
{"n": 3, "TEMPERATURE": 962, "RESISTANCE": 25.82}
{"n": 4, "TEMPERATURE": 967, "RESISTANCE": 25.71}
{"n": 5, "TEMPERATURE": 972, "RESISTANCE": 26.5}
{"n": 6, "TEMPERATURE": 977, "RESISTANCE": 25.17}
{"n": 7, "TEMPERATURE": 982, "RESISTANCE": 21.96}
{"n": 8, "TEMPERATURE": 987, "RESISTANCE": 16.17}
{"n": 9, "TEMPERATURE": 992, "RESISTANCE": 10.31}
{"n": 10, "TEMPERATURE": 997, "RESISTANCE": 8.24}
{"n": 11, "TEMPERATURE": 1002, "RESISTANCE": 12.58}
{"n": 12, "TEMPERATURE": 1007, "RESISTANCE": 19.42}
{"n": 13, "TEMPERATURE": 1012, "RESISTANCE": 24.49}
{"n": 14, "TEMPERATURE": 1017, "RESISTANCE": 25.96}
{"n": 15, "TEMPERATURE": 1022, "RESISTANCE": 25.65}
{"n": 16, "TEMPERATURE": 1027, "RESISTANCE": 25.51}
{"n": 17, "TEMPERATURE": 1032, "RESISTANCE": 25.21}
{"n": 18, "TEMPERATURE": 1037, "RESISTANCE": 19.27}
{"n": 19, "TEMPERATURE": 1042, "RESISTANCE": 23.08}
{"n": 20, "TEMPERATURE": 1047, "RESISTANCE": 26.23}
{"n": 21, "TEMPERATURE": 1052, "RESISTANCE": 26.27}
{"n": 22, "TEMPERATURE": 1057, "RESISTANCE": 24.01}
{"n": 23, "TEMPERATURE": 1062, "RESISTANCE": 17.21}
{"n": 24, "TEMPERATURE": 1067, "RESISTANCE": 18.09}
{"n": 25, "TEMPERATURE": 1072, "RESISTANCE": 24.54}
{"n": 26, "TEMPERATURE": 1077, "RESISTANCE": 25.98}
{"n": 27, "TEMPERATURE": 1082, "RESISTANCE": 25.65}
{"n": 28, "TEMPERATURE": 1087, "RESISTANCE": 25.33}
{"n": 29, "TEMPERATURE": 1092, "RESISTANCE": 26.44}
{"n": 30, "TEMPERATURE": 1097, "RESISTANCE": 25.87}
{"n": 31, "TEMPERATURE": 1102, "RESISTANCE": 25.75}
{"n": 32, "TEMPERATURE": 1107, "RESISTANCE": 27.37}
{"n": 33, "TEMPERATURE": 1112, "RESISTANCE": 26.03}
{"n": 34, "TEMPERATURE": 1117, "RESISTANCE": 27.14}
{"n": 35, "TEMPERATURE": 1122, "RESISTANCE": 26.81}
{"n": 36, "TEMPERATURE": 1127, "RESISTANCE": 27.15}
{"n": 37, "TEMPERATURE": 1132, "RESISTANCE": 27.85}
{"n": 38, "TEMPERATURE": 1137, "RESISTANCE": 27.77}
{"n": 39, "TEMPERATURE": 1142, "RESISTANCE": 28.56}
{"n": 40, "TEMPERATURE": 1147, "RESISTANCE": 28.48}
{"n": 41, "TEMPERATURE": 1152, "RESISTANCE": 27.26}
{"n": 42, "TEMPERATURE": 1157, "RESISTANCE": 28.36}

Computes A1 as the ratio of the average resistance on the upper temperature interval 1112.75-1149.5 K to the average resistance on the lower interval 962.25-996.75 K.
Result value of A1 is 1.35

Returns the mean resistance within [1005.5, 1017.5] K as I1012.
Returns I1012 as 23.2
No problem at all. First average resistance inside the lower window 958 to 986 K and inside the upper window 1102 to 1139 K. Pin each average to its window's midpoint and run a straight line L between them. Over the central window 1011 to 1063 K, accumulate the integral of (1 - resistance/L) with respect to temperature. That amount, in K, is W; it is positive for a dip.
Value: 3.2 K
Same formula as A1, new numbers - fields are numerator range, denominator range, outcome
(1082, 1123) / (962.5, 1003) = 1.39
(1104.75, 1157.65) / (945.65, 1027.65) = 1.27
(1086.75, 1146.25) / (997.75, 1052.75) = 1.20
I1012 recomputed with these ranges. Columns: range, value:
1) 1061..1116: 24.7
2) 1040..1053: 25.2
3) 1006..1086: 23.6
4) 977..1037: 19.8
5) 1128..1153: 28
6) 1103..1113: 26.7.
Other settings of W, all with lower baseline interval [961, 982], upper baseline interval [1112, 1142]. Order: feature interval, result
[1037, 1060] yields 1.9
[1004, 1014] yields 1.7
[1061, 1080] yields 3.4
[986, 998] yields 6.6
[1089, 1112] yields 0.6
